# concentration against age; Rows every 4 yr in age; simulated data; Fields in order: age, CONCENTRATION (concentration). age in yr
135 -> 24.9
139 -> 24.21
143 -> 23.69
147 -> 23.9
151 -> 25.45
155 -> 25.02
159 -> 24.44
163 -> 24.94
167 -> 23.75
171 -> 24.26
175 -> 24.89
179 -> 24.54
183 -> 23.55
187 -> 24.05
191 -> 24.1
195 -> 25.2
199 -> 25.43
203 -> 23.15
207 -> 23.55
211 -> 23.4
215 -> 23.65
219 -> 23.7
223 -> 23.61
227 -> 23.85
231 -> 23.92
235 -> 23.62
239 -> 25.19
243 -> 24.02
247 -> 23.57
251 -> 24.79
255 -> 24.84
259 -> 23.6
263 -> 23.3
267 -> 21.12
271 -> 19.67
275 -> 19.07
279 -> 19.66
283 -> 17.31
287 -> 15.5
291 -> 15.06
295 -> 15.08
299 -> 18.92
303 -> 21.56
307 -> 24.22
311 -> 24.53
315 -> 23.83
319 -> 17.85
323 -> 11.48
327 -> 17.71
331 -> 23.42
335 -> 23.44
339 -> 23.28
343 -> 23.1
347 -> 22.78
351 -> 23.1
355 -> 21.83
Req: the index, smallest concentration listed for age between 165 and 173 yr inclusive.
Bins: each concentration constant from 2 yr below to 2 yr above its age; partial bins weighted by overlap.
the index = 23.75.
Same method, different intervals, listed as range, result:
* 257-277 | 19.07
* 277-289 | 15.5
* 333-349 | 22.78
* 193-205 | 23.15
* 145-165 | 23.9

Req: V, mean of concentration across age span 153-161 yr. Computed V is 24.7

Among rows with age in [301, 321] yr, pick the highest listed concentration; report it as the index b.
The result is 24.53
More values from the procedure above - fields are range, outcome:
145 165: 25.45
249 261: 24.84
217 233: 23.92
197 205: 25.43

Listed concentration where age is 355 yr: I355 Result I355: 21.83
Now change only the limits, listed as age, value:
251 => 24.79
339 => 23.28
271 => 19.67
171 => 24.26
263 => 23.3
